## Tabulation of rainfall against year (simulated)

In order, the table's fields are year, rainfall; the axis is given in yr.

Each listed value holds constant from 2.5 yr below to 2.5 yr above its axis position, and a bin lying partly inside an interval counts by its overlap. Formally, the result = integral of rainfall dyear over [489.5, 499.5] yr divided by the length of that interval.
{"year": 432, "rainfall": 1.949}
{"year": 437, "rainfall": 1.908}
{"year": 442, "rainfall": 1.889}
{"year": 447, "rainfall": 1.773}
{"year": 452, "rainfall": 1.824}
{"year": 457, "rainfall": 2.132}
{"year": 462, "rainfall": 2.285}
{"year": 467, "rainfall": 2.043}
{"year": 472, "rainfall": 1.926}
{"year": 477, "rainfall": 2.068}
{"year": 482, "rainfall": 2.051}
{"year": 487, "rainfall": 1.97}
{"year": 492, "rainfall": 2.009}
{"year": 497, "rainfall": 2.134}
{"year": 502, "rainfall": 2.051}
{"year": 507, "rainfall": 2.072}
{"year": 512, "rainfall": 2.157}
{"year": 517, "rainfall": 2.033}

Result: 2.07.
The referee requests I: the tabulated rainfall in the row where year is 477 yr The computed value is 2.068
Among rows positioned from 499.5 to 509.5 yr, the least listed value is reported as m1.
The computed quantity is 2.051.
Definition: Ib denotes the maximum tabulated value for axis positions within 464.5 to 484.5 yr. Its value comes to 2.068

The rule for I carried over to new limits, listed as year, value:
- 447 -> 1.773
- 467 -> 2.043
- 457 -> 2.132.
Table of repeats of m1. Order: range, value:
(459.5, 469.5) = 2.043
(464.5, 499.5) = 1.926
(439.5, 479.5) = 1.773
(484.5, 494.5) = 1.97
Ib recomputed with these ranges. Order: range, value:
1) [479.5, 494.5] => 2.051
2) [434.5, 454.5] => 1.908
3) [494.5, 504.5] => 2.134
